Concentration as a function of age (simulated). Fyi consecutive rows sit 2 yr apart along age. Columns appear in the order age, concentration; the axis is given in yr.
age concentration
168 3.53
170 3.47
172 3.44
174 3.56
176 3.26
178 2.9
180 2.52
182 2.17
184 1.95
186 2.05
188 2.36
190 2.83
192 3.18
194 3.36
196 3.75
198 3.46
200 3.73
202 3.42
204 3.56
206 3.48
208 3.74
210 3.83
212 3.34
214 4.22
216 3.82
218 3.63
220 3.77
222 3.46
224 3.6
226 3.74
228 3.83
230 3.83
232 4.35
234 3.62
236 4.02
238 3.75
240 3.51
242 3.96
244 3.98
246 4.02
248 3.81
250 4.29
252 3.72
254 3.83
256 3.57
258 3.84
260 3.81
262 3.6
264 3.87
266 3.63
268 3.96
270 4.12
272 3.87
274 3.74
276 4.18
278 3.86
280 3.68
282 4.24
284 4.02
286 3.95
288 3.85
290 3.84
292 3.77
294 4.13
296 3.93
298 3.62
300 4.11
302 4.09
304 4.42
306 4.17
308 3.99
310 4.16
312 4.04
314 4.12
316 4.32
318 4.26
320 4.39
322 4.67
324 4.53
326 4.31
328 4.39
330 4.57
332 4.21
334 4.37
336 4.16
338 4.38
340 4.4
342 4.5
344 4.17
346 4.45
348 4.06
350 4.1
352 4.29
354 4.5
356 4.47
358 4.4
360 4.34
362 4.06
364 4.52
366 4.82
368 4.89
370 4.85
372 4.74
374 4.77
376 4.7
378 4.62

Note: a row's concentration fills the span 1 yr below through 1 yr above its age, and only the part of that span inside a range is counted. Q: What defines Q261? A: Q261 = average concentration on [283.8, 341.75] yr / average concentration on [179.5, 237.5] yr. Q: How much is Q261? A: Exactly 1.23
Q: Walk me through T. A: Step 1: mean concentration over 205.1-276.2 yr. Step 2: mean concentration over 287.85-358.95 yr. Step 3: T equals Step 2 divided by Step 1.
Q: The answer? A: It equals 1.11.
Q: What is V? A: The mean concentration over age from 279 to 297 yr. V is 3.93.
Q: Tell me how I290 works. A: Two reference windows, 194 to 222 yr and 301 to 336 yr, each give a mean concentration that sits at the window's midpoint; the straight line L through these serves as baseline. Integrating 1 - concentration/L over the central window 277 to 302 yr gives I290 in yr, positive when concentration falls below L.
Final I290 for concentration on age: 1.2 yr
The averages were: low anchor 3.65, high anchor 4.29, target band 3.92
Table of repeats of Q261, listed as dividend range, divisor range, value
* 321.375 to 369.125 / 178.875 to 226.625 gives 1.34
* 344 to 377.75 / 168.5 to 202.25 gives 1.49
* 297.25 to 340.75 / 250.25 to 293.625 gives 1.10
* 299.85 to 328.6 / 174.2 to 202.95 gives 1.45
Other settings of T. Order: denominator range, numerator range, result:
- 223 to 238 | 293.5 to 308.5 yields 1.05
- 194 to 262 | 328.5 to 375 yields 1.18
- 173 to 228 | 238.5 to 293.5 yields 1.18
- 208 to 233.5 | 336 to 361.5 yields 1.14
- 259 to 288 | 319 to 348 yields 1.13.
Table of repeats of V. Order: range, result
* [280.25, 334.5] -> 4.16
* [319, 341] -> 4.4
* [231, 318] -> 3.94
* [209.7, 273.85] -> 3.82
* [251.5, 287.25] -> 3.86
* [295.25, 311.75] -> 4.06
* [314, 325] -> 4.41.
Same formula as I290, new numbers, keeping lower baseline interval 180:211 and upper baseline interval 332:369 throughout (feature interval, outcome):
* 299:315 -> -0.5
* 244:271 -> -1.8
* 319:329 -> -0.7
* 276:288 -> -0.5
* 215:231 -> -1.8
